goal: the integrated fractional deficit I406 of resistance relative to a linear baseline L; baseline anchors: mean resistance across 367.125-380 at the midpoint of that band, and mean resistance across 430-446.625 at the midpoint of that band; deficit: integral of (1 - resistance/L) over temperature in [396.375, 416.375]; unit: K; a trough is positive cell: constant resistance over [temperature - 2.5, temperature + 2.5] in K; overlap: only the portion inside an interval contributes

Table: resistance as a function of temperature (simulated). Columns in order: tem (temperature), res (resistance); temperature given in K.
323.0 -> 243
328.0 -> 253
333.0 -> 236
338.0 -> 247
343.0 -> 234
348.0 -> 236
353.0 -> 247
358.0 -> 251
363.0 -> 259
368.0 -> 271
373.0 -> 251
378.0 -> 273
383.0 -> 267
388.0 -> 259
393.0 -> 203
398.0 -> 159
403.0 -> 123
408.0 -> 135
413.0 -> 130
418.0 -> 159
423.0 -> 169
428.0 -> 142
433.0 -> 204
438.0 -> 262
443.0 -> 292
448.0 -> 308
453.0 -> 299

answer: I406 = 9.4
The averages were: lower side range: 264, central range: 137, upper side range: 253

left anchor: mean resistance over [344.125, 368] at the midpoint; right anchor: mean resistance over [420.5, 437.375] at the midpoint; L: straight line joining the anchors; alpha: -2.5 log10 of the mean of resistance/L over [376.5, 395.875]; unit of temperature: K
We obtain -0.12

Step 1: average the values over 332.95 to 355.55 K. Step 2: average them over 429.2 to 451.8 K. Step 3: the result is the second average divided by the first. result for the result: 1.09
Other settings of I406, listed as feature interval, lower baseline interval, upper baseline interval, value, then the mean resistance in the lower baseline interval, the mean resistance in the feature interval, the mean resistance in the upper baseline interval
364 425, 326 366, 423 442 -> 6.3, 246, 202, 205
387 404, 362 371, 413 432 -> 2.1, 265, 185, 157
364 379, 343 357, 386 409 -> -3.7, 241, 264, 177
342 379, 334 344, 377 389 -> 0.1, 241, 253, 266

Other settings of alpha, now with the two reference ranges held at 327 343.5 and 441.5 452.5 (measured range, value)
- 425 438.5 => 0.46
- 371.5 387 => 0.01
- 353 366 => 0.00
